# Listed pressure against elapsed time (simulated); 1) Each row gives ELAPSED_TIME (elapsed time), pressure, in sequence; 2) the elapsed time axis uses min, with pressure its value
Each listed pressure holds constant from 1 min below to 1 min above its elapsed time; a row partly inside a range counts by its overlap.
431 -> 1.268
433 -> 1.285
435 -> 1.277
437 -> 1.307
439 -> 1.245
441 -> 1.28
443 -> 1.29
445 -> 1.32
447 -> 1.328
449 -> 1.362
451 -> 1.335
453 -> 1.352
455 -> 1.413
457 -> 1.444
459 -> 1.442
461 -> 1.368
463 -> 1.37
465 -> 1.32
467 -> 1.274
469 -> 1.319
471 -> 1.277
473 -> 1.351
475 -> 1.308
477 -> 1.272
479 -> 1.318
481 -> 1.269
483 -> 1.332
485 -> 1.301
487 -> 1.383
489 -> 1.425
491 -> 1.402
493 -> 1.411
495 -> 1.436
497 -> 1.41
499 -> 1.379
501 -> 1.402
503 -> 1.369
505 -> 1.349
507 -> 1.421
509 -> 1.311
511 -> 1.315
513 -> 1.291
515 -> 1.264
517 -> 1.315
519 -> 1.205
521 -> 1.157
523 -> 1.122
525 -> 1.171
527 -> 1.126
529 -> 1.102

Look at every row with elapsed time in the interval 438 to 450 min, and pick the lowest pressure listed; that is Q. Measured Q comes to 1.245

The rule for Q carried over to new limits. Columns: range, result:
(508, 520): 1.205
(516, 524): 1.122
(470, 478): 1.272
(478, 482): 1.269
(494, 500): 1.379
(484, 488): 1.301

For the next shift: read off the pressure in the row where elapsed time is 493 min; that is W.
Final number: 1.411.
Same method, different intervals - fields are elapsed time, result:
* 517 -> 1.315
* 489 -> 1.425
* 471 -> 1.277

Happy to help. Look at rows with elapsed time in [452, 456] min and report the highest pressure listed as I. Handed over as 1.413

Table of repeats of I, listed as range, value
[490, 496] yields 1.436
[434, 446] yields 1.32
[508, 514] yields 1.315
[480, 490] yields 1.425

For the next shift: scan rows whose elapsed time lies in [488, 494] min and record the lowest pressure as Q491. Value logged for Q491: 1.402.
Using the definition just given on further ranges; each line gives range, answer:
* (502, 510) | 1.311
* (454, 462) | 1.368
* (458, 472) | 1.274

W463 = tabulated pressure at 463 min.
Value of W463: 1.37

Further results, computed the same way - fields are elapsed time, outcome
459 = 1.442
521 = 1.157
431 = 1.268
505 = 1.349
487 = 1.383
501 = 1.402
